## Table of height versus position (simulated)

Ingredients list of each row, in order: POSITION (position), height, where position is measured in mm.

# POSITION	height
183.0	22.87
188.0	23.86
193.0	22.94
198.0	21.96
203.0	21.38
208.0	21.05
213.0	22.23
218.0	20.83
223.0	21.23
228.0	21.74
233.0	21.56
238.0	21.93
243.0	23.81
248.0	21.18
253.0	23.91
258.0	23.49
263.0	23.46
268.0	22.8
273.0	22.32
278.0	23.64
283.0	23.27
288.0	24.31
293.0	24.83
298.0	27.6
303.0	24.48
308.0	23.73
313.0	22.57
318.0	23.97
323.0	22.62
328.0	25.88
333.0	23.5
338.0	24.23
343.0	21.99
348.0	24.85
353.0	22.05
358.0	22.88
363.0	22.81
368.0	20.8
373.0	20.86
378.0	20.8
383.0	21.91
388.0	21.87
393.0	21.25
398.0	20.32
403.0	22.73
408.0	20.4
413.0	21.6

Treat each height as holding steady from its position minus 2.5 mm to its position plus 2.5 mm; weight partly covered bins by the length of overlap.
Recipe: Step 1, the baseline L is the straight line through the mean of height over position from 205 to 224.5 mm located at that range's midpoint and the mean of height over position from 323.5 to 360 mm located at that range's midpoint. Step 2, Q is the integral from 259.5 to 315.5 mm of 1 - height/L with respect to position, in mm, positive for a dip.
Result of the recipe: -3.16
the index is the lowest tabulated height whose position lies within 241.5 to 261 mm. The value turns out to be 21.18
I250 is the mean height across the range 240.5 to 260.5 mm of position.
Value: 23.1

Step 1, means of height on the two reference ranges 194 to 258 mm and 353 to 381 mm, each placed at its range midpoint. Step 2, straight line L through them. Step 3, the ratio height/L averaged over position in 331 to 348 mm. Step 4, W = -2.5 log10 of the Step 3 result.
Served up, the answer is -0.08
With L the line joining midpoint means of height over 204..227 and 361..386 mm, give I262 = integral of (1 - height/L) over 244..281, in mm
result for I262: -2.8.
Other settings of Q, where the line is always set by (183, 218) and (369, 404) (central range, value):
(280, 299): -2.62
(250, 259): -0.68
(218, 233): 0.46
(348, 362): -0.96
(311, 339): -2.85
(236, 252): -0.36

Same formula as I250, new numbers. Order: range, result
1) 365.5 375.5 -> 20.8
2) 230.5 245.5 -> 22.4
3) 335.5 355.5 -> 23.3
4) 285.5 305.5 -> 25.3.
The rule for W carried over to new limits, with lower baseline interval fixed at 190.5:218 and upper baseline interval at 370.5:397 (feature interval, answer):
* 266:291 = -0.083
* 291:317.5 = -0.145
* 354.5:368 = -0.053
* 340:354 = -0.084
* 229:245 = -0.030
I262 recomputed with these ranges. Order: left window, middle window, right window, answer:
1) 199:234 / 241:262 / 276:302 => -0.1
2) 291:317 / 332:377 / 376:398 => 0.1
